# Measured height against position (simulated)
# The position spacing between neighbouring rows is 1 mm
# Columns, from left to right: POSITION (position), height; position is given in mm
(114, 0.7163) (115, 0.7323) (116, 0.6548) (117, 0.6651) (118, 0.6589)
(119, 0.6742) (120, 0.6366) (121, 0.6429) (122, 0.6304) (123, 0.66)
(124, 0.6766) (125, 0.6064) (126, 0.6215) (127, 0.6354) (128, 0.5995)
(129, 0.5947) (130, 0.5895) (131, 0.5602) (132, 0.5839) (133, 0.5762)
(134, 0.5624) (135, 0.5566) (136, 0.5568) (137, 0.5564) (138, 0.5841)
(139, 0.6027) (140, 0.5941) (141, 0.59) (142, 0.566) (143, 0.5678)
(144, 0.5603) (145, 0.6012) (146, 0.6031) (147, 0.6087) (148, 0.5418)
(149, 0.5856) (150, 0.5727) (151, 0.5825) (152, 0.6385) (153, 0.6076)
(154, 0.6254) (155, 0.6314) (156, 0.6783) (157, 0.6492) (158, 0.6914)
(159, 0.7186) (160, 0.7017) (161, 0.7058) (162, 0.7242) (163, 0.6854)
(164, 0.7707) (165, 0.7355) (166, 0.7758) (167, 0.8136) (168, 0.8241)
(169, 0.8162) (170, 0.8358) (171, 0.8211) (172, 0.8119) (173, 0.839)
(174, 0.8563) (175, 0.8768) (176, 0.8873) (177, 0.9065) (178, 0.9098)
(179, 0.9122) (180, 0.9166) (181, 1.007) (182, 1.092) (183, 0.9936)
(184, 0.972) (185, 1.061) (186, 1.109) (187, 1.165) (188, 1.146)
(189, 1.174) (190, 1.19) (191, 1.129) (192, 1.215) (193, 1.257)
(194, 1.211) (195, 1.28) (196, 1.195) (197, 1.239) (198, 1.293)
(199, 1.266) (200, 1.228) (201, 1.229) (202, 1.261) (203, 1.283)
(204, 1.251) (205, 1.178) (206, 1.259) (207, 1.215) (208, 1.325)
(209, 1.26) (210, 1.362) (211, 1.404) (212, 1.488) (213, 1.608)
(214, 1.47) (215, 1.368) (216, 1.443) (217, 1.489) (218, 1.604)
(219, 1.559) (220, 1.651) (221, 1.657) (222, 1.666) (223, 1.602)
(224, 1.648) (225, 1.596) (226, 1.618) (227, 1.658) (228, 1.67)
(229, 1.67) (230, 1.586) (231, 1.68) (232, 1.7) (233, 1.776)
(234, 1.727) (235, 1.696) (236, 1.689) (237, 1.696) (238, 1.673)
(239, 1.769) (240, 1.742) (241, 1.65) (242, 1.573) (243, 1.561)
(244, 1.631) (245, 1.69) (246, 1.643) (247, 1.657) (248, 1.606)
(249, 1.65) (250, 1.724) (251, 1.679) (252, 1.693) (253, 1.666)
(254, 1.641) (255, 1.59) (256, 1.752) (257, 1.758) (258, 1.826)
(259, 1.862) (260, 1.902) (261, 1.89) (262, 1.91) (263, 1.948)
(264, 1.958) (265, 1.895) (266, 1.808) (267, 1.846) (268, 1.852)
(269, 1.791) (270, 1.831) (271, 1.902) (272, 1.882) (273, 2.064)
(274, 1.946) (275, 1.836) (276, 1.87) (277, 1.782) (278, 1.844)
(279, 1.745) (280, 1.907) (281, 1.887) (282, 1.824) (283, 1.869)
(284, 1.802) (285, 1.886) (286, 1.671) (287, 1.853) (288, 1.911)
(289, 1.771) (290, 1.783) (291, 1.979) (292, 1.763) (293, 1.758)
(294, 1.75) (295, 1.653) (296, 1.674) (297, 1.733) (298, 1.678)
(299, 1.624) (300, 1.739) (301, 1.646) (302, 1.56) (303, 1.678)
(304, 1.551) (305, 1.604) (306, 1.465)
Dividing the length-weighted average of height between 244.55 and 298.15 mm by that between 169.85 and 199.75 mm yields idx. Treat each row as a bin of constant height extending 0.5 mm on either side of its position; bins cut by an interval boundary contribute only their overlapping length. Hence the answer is 1.7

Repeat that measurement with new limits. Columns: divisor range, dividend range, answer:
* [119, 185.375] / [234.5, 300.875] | 2.52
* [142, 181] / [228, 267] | 2.37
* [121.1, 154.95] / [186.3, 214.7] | 2.14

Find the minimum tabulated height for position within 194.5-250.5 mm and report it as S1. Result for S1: 1.178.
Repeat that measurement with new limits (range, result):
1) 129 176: 0.5418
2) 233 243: 1.561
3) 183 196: 0.972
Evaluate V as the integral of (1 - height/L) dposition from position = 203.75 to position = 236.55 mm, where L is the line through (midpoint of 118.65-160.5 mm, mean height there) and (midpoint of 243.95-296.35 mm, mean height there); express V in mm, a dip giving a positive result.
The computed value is -4.6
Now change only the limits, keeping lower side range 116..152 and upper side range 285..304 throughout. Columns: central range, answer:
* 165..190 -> -0.7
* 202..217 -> -2.9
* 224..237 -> -4.0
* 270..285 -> -2.4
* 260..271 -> -2.5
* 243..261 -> -3.4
